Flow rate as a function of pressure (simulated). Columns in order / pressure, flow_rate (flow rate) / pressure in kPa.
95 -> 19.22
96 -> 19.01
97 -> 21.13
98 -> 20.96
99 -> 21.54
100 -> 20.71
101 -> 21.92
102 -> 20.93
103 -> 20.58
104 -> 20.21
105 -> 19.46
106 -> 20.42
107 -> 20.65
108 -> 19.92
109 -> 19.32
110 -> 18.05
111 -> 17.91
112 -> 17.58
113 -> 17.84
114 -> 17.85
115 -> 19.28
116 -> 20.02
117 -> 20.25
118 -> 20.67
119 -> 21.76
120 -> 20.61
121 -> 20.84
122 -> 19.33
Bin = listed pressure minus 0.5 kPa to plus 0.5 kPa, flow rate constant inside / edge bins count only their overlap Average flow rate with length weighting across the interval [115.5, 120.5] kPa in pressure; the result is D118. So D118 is 20.7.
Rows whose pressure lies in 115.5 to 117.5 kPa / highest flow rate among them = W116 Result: 20.25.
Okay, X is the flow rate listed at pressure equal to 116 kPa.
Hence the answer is 20.02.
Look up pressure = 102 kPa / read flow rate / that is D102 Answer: 20.93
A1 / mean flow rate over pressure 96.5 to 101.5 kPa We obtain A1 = 21.3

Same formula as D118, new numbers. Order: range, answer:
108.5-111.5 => 18.4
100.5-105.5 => 20.6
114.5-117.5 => 19.8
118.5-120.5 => 21.2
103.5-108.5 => 20.1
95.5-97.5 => 20.1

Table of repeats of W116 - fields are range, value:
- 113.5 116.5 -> 20.02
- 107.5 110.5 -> 19.92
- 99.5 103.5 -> 21.92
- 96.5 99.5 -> 21.54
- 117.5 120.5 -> 21.76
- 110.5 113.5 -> 17.91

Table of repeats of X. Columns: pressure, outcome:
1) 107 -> 20.65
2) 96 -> 19.01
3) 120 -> 20.61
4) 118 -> 20.67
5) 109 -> 19.32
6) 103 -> 20.58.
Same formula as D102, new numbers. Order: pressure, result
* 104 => 20.21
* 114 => 17.85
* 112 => 17.58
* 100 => 20.71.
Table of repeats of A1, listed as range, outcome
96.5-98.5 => 21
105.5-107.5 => 20.5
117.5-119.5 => 21.2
